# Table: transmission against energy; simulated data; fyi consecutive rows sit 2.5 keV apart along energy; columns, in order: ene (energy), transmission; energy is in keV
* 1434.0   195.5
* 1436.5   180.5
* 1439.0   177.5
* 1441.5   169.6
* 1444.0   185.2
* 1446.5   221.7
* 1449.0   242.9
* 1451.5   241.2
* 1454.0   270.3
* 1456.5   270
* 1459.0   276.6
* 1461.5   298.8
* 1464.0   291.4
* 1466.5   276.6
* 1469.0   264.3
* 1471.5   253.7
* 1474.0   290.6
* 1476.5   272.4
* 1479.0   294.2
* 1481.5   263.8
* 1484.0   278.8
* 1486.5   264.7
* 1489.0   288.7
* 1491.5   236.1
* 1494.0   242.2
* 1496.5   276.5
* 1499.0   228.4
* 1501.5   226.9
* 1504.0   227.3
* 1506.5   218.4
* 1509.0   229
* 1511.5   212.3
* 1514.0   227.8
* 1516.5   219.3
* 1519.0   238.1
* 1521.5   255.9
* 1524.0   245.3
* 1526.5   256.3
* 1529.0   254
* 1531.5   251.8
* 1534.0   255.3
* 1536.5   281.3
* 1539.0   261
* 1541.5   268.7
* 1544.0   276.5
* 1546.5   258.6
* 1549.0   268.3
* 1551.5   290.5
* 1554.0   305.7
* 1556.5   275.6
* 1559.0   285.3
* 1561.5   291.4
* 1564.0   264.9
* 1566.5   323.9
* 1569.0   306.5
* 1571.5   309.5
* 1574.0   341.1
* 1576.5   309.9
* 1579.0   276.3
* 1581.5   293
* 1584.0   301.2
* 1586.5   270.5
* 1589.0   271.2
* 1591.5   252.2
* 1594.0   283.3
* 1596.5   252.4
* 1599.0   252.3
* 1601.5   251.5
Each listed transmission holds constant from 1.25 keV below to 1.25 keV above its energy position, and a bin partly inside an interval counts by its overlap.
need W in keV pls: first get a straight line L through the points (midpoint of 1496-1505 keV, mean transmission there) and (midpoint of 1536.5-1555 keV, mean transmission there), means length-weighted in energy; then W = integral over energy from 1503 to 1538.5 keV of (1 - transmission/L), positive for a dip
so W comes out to 1.8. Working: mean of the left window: 237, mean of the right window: 276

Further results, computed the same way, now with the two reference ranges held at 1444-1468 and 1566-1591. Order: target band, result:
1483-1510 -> 2.6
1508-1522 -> 2.5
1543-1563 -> 0.6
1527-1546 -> 1.5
